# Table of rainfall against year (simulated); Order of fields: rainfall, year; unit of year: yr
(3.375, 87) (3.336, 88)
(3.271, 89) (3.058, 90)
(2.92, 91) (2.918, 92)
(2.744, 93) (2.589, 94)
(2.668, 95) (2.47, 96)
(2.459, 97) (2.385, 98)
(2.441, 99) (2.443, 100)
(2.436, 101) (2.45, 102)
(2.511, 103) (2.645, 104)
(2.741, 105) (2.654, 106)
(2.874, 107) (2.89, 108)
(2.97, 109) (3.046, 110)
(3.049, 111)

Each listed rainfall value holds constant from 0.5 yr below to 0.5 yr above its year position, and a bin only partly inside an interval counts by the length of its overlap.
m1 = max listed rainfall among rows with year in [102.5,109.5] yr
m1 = 2.97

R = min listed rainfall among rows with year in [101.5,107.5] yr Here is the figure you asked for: 2.45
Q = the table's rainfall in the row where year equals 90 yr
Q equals 3.058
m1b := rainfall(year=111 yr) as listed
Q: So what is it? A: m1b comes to 3.049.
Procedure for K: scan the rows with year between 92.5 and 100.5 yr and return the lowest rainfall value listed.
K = 2.385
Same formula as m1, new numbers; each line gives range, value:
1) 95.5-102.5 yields 2.47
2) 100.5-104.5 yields 2.645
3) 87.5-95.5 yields 3.336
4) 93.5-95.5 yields 2.668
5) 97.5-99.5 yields 2.441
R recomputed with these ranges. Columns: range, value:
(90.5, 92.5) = 2.918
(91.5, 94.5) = 2.589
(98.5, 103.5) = 2.436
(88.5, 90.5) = 3.058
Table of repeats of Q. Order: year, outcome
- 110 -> 3.046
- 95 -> 2.668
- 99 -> 2.441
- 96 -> 2.47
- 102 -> 2.45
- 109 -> 2.97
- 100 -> 2.443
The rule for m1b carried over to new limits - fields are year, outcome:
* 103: 2.511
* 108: 2.89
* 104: 2.645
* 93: 2.744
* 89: 3.271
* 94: 2.589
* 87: 3.375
